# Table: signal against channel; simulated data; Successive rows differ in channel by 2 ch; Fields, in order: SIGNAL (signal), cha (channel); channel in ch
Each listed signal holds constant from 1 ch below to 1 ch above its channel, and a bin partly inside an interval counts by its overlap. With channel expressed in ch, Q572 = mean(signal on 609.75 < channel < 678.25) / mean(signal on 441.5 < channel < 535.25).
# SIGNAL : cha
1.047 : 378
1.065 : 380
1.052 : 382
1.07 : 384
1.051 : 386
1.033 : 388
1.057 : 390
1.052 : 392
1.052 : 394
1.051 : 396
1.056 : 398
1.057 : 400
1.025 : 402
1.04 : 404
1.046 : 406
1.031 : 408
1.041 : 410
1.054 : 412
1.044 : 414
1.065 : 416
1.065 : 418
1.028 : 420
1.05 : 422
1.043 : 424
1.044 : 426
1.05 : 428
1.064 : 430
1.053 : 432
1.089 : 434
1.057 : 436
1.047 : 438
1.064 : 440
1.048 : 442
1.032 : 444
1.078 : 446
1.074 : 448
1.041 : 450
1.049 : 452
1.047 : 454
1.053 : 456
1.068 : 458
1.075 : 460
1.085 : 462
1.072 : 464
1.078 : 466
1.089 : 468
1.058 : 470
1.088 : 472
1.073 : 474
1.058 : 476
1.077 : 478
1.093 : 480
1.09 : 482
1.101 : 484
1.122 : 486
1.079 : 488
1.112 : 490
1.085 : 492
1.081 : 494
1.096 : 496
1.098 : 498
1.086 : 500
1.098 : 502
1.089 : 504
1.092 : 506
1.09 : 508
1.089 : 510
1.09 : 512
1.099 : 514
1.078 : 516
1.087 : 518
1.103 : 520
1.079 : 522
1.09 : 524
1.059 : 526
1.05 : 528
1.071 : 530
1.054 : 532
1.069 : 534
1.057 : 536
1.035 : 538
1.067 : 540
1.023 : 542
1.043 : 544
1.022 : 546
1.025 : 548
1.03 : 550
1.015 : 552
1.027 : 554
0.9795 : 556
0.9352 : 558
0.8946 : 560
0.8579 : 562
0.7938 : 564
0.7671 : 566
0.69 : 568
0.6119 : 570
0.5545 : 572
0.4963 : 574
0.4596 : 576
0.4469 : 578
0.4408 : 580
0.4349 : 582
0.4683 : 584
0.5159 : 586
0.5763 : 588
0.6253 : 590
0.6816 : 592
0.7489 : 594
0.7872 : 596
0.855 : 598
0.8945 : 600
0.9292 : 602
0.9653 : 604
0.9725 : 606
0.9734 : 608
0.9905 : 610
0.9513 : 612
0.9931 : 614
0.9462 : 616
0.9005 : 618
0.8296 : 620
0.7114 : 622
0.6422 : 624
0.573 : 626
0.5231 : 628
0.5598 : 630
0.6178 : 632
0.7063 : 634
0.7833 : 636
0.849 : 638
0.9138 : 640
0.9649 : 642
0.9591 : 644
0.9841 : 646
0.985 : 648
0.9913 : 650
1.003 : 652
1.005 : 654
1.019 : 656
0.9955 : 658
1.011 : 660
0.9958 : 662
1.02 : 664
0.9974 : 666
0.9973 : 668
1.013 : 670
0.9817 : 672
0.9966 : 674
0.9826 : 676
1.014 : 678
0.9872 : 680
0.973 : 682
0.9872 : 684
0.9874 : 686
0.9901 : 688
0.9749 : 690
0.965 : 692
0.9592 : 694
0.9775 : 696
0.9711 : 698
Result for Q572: 0.83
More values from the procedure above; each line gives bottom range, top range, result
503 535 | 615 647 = 0.72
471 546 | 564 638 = 0.66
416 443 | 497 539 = 1.02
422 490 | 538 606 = 0.73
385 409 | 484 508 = 1.05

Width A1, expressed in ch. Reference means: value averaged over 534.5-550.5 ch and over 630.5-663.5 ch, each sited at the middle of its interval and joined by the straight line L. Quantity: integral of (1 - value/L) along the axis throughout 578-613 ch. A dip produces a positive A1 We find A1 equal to 8.3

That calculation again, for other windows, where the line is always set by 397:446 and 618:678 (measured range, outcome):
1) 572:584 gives 6.0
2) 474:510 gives -3.3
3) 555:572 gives 2.6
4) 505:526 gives -2.3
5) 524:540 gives -1.5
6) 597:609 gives -0.2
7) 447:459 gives -0.3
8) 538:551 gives -1.0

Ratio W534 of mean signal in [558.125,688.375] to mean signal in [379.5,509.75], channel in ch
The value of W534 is 0.8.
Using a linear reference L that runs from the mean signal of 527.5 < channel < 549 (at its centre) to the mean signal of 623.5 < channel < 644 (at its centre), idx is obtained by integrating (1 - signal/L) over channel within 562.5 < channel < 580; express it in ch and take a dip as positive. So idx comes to 6.3 ch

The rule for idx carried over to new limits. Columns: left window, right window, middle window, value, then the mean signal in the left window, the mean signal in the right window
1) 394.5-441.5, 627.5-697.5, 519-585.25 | 8.1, 1.05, 0.937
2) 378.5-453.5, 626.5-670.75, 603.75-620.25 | -0.5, 1.05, 0.9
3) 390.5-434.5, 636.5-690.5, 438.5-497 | -2.2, 1.05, 0.983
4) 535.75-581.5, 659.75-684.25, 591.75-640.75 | 5.3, 0.83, 0.997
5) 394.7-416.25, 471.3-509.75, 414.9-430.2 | 0.1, 1.05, 1.09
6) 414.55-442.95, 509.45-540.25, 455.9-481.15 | -0.3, 1.05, 1.07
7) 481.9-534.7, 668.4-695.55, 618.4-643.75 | 7.0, 1.09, 0.986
